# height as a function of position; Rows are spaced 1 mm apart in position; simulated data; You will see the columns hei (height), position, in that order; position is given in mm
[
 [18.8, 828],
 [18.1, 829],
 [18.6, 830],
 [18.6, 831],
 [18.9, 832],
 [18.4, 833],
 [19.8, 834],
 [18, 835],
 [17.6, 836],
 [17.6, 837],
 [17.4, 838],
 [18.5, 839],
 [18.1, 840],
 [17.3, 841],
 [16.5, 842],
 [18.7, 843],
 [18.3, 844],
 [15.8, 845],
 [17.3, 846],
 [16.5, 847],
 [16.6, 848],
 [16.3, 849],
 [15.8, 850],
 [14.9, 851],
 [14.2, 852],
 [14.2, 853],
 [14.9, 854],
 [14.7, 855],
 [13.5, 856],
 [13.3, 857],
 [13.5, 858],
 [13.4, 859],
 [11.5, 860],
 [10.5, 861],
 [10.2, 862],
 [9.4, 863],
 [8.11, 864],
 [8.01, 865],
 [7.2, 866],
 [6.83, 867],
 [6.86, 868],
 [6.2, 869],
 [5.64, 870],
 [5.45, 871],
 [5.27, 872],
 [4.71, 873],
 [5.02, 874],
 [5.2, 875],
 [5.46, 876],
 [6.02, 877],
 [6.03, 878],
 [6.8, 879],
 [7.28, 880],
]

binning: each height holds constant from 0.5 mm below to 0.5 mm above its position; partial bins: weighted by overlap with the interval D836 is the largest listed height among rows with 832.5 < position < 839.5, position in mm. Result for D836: 19.8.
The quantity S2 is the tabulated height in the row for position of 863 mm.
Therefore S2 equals 9.4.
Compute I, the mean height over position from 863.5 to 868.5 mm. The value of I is 7.4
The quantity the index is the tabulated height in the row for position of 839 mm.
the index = 18.5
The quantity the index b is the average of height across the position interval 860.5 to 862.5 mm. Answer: 10.3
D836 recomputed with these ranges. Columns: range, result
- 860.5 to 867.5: 10.5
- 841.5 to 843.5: 18.7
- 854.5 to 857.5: 14.7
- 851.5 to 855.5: 14.9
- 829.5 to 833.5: 18.9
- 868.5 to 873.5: 6.2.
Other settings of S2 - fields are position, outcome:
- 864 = 8.11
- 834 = 19.8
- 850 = 15.8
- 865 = 8.01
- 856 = 13.5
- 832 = 18.9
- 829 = 18.1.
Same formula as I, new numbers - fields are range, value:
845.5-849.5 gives 16.7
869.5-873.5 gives 5.27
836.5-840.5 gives 17.9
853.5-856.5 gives 14.4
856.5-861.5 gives 12.4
